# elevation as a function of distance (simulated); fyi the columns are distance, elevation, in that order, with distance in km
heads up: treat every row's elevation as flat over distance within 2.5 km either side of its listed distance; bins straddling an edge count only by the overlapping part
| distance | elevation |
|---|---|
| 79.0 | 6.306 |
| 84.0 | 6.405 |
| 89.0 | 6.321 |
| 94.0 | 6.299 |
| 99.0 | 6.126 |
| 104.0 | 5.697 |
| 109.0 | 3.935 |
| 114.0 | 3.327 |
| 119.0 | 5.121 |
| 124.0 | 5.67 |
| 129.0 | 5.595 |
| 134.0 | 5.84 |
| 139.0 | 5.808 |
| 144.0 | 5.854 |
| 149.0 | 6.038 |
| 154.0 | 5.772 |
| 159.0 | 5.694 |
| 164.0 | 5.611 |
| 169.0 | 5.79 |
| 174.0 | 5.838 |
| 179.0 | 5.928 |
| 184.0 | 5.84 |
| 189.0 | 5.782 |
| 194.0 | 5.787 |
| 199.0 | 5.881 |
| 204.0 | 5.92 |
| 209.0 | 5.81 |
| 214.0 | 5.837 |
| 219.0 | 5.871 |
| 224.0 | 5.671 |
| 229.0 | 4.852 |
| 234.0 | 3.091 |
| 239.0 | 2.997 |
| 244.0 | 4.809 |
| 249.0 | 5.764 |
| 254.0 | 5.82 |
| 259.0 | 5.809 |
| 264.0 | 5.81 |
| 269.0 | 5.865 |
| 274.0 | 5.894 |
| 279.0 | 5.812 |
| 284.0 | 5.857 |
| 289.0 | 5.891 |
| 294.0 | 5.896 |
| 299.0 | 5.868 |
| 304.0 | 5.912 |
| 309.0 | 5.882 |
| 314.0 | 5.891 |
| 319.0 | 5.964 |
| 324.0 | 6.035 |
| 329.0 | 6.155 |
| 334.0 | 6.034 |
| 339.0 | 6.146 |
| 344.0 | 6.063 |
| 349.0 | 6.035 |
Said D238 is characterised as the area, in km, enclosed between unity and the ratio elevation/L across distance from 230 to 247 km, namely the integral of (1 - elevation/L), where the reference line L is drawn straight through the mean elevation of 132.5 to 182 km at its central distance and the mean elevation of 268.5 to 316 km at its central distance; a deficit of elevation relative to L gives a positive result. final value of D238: 6.0 km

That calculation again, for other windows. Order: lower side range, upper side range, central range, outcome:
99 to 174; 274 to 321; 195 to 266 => 5.1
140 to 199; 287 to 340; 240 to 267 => 2.0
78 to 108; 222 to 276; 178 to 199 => -1.3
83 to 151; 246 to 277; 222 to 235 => 2.5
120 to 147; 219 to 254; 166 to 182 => -1.6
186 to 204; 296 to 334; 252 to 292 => 0.5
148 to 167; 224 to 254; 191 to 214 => -3.5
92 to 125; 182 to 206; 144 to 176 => -1.4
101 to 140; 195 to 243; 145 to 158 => -1.9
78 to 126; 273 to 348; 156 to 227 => -1.3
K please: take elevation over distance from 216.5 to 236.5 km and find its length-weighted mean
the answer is 4.87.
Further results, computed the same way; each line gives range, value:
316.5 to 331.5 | 6.05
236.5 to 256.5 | 4.85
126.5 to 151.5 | 5.83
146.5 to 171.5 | 5.78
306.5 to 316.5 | 5.89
